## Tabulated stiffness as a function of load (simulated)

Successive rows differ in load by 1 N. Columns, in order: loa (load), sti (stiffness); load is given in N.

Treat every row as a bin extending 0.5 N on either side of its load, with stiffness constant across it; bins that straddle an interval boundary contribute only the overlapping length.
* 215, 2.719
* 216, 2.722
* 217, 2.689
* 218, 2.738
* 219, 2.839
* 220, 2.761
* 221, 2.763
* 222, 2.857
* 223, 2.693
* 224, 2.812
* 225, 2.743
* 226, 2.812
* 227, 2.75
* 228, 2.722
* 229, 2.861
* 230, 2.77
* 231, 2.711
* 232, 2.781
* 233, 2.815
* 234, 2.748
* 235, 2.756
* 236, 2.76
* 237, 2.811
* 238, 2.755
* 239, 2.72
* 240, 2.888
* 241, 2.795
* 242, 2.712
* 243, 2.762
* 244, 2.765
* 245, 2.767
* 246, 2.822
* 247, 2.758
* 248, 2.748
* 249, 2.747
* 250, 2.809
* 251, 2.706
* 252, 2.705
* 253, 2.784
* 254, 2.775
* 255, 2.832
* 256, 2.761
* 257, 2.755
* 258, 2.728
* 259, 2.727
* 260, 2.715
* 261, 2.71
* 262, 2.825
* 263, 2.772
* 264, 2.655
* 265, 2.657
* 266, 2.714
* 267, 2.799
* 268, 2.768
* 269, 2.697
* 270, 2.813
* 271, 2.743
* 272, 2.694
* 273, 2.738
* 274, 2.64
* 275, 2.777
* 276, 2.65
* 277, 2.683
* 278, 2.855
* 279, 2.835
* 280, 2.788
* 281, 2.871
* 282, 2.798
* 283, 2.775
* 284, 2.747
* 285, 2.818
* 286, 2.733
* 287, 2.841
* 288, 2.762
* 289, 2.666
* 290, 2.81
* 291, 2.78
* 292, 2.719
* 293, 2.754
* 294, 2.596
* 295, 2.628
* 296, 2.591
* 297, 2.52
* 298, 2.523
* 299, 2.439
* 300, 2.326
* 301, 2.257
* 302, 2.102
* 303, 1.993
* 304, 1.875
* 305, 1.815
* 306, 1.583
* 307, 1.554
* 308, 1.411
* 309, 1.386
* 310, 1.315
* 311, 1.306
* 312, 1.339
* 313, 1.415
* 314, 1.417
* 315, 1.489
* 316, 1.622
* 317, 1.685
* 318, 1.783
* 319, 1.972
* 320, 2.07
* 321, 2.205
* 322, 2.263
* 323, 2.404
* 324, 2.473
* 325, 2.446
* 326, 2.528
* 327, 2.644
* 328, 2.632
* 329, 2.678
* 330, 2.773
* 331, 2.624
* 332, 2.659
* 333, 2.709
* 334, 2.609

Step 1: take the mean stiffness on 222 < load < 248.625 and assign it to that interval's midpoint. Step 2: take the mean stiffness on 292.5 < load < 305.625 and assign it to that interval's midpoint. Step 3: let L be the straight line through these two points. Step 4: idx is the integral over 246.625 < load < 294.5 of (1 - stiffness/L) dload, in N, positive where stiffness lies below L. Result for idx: -4.3 N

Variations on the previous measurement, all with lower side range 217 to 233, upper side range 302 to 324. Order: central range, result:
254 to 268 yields -2.4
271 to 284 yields -3.7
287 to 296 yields -3.3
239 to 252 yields -1.2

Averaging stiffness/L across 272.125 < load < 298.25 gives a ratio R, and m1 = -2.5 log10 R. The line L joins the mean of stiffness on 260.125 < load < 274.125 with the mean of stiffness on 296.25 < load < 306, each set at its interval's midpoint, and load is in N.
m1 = -0.12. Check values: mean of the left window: 2.73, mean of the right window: 2.18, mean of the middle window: 2.73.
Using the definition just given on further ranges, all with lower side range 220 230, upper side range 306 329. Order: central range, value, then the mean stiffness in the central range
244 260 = -0.10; 2.76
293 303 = -0.17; 2.44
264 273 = -0.16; 2.73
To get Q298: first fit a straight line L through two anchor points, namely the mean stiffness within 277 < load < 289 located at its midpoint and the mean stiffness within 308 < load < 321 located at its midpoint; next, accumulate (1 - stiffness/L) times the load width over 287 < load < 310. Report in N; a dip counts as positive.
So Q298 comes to -0.5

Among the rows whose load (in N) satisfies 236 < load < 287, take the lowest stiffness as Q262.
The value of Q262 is 2.64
